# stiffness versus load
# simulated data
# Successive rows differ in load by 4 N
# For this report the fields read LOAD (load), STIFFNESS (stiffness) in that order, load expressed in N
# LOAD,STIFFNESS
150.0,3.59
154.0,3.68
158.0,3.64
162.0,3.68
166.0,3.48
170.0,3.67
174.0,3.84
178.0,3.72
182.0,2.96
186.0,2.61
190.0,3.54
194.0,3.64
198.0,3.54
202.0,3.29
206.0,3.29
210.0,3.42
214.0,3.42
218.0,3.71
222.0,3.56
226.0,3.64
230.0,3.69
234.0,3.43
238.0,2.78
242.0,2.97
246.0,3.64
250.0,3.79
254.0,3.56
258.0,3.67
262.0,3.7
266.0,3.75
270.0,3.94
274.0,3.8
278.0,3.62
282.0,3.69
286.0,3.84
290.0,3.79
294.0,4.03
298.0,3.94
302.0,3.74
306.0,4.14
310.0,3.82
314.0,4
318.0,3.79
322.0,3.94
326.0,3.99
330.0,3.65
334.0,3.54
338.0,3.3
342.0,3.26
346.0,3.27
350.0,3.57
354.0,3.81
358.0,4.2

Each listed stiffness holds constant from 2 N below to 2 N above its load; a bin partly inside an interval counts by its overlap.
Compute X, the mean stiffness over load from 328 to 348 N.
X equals 3.4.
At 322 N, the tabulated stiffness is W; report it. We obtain 3.94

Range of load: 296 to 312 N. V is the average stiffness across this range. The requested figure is 3.91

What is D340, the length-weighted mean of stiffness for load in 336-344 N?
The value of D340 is 3.28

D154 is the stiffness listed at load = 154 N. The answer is 3.68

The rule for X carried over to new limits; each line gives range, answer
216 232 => 3.65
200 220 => 3.43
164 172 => 3.58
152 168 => 3.62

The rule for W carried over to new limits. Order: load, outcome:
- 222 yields 3.56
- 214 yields 3.42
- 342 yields 3.26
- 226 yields 3.64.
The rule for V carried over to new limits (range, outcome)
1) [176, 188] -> 3.1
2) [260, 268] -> 3.73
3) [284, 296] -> 3.89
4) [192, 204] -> 3.49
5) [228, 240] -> 3.3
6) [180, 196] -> 3.19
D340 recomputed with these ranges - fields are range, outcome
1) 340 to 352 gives 3.37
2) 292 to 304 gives 3.9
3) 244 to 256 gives 3.66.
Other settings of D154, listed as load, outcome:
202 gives 3.29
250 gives 3.79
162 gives 3.68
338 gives 3.3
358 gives 4.2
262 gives 3.7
